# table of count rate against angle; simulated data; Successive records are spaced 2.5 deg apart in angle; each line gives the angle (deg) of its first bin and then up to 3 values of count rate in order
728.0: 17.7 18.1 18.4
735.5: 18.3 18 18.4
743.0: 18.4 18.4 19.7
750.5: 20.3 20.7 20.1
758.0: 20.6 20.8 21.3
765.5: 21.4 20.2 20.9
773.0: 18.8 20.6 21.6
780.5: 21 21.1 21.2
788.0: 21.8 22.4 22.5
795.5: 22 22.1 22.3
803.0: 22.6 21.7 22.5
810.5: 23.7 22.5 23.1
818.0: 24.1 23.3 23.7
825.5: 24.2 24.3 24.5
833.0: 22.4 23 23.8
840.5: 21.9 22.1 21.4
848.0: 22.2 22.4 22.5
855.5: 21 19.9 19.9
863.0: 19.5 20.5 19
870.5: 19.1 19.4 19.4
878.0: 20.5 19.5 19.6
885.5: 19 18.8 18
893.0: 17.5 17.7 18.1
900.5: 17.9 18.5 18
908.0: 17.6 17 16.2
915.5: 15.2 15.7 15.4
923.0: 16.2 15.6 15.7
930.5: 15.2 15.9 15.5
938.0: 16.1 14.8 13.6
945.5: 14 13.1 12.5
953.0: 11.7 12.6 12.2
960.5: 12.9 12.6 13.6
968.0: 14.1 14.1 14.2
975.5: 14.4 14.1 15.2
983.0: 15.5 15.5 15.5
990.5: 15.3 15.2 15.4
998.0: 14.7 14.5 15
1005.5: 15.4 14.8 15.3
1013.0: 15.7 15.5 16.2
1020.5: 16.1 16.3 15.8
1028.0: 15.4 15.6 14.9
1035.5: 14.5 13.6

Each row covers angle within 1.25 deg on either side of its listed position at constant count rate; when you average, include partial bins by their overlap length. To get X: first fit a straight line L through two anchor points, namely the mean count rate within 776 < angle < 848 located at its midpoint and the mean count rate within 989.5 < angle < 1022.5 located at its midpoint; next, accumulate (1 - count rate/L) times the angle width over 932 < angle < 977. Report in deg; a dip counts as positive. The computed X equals 9.1 deg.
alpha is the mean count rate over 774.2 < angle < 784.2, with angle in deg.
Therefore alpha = 21.1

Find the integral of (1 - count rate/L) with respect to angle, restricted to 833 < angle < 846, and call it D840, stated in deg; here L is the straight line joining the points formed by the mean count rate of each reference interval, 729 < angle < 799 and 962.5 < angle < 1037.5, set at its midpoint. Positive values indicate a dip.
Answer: -2.7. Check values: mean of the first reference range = 20.3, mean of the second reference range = 15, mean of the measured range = 22.5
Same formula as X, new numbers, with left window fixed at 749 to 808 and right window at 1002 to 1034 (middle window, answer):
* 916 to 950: 4.8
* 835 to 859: -2.9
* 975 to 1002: 2.0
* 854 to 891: -1.1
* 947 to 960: 3.5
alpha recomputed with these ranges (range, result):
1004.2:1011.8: 15.2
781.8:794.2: 21.8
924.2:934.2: 15.6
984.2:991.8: 15.4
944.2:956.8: 12.8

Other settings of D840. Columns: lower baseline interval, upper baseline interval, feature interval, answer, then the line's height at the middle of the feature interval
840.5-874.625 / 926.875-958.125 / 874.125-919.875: -0.80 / 17.7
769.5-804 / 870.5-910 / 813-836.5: -3.61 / 20.4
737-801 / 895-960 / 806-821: -3.10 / 19.2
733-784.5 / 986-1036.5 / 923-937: 1.00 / 16.9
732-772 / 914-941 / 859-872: -1.93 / 17.1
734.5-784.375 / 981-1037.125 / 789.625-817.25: -4.76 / 19.2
